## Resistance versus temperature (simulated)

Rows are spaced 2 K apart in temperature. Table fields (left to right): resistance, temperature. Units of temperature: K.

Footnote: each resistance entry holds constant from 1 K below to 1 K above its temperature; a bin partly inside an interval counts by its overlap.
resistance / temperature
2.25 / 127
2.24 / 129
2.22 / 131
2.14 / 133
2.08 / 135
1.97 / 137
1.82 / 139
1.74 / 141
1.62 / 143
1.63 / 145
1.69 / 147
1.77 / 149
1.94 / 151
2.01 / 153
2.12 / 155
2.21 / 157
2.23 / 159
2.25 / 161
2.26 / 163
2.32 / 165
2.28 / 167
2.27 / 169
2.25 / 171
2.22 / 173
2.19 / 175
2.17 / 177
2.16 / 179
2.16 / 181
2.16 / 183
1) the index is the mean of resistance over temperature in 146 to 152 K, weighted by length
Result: 1.8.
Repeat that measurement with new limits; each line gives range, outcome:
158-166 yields 2.27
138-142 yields 1.78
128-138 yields 2.13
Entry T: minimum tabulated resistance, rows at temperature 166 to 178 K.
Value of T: 2.17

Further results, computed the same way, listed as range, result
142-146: 1.62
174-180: 2.16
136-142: 1.74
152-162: 2.01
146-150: 1.69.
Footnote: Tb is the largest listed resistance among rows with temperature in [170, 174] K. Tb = 2.25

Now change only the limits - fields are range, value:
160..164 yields 2.26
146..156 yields 2.12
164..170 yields 2.32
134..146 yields 2.08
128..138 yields 2.24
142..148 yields 1.69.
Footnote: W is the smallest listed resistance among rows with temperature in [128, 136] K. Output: 2.08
